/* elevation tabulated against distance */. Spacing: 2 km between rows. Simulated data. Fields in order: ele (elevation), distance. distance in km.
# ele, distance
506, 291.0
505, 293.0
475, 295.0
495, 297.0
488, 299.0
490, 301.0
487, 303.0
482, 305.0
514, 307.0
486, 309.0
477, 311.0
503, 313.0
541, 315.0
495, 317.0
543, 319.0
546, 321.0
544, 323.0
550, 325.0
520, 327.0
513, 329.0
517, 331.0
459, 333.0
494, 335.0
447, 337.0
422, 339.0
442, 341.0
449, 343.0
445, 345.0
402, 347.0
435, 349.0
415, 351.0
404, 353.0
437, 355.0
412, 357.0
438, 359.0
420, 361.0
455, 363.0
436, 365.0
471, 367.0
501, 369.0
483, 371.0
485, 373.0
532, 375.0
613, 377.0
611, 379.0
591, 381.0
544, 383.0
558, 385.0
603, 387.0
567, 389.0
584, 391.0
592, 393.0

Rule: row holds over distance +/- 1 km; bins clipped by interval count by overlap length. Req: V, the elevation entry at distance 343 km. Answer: 449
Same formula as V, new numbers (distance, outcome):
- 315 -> 541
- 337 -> 447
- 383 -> 544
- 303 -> 487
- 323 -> 544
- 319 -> 543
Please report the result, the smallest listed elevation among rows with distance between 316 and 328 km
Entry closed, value 495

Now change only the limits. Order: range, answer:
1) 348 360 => 404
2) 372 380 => 485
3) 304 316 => 477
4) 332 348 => 402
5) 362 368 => 436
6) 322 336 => 459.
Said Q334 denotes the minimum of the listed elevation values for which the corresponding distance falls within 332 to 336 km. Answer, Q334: 459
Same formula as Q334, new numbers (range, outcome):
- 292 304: 475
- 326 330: 513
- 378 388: 544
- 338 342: 422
